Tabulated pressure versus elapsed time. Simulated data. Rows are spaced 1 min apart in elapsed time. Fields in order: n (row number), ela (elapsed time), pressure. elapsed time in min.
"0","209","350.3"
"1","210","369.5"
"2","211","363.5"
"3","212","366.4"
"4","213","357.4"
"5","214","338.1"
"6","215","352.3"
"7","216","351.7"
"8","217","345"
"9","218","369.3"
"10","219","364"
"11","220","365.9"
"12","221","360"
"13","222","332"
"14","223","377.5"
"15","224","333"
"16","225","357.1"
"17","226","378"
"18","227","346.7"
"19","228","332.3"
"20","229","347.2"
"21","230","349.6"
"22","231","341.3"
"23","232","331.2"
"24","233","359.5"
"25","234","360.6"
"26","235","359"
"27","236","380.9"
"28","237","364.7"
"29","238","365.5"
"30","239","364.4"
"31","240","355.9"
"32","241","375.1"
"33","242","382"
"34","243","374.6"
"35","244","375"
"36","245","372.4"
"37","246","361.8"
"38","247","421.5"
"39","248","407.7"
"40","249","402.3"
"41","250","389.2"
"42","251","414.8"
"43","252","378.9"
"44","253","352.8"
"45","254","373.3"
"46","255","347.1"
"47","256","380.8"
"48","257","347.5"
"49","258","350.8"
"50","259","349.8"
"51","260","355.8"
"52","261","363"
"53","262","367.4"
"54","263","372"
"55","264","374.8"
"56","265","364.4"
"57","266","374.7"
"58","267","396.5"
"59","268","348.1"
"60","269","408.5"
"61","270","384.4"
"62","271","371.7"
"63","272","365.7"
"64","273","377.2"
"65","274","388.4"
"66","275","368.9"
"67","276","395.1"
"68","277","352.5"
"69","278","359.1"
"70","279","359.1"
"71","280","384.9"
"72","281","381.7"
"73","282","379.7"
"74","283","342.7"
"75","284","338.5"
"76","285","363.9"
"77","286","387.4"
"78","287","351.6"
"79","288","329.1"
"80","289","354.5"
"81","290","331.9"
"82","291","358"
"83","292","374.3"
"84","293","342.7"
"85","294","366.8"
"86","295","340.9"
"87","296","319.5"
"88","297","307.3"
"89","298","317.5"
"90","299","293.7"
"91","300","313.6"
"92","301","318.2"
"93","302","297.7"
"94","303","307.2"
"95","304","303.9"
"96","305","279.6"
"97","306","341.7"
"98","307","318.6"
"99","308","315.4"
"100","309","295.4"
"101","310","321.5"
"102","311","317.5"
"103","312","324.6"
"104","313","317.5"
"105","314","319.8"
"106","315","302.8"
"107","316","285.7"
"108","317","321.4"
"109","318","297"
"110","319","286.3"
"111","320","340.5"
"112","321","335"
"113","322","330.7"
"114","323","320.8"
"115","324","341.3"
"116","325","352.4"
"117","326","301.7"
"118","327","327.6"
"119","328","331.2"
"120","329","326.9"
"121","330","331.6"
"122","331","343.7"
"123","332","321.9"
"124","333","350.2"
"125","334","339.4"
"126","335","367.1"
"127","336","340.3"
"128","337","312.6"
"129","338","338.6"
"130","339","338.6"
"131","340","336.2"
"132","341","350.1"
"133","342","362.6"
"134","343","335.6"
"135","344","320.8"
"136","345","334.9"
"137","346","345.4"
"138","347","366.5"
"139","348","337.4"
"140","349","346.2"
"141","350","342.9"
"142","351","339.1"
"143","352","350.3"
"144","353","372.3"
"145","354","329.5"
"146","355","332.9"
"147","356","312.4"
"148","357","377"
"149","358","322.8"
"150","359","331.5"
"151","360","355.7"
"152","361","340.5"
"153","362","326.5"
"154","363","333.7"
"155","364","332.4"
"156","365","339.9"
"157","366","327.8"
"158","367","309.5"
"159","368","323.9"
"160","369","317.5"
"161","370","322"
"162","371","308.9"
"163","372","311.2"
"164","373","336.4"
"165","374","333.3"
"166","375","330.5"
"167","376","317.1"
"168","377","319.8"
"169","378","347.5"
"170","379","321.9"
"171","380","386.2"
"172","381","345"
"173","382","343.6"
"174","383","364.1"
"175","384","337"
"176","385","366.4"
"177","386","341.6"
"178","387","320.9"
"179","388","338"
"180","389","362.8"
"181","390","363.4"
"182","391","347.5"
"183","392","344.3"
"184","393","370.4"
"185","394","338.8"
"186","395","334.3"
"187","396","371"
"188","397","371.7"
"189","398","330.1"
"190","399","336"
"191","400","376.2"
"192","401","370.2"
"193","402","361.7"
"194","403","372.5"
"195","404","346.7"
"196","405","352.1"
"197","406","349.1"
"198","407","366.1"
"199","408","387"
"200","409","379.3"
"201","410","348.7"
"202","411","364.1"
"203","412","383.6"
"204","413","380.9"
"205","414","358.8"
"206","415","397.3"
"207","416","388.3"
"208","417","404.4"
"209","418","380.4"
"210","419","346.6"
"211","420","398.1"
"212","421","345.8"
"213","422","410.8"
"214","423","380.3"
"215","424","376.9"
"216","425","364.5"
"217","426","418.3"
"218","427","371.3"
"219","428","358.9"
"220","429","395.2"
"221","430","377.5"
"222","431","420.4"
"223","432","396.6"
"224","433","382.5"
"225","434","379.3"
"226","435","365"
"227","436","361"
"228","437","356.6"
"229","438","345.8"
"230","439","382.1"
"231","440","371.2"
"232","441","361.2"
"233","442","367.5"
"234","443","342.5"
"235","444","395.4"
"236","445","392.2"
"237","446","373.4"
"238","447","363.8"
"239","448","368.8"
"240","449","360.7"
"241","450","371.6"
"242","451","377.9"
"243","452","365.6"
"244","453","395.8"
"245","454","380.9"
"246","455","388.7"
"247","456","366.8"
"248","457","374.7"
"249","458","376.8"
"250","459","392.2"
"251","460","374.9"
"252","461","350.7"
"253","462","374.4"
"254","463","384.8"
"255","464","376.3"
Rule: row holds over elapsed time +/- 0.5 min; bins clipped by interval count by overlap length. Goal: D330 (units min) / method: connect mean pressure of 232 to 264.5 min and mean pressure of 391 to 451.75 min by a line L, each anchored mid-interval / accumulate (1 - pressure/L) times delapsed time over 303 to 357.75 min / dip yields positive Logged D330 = 6.0 min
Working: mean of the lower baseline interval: 371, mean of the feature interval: 330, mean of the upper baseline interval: 371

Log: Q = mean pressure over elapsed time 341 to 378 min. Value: 335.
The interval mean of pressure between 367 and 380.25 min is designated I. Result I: 327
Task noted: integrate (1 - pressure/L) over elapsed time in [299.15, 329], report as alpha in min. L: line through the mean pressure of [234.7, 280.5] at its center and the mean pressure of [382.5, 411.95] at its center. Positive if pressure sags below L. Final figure 4.1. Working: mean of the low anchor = 374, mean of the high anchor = 356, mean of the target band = 316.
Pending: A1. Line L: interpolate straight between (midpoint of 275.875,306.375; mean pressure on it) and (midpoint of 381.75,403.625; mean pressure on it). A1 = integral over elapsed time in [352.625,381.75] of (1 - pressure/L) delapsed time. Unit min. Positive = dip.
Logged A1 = 1.4 min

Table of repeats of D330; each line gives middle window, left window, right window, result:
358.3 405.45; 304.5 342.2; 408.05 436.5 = 2.08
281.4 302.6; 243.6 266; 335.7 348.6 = 1.18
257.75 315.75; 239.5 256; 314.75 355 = 2.18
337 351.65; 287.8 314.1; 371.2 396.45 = -0.34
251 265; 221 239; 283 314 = -0.85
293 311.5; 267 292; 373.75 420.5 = 2.48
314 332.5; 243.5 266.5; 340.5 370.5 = 1.45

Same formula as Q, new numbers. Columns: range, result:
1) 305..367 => 332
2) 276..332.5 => 331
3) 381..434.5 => 367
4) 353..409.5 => 344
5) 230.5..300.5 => 364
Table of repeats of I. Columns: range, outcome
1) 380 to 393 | 350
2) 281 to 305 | 336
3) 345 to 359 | 343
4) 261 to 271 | 376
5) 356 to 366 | 338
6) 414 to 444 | 377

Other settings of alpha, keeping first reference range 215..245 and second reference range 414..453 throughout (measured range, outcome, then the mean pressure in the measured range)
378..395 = 1.1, 349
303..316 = 1.9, 312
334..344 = 0.7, 341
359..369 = 1.1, 331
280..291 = 0.2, 357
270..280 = -0.3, 372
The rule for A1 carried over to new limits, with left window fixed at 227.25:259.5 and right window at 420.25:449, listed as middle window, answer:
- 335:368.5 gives 3.01 min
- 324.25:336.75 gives 1.20 min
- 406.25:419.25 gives -0.03 min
